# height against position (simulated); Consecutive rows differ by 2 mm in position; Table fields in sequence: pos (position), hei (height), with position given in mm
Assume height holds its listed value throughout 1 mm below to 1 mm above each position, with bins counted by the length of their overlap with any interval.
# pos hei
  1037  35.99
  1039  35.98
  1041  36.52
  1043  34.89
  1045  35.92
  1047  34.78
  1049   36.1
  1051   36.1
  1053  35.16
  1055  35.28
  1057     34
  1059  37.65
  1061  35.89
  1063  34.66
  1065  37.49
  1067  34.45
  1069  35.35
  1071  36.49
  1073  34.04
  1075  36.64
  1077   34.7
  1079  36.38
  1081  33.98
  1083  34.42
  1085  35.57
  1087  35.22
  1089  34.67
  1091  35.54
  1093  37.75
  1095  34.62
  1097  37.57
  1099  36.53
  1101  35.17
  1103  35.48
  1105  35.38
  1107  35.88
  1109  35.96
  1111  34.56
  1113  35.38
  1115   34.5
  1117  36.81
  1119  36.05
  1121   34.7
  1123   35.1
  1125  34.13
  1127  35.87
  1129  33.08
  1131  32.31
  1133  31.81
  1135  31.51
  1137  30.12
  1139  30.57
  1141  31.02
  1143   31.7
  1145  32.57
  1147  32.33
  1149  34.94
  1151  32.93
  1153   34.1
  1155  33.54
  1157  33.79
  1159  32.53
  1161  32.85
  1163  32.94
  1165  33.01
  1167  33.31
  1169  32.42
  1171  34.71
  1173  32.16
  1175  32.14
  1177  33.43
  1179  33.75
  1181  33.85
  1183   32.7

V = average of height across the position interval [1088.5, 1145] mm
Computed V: 34.4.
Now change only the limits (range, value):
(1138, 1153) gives 32.4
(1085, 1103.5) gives 35.8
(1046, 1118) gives 35.6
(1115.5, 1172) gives 33.3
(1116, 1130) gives 35.1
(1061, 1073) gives 35.6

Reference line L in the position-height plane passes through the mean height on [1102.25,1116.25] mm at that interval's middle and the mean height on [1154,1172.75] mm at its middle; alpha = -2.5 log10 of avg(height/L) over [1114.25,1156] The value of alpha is 0.03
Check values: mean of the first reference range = 35.3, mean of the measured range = 33.3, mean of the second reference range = 33.2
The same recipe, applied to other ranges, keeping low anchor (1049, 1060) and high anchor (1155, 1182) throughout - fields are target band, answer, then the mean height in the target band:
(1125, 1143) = 0.06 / 32.1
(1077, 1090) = 0.00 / 35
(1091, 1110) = -0.04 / 36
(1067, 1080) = -0.01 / 35.5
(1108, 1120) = -0.04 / 35.5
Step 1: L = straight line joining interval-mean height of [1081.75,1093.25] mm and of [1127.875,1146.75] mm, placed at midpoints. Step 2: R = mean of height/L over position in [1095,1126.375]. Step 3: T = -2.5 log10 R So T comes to -0.06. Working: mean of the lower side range 35.3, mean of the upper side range 31.7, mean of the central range 35.5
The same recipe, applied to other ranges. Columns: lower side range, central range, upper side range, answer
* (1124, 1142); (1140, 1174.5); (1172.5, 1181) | -0.01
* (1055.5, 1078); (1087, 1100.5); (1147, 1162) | -0.03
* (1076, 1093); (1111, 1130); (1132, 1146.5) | -0.08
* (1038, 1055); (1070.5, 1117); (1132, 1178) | -0.04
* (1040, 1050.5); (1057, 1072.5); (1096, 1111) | 0.00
